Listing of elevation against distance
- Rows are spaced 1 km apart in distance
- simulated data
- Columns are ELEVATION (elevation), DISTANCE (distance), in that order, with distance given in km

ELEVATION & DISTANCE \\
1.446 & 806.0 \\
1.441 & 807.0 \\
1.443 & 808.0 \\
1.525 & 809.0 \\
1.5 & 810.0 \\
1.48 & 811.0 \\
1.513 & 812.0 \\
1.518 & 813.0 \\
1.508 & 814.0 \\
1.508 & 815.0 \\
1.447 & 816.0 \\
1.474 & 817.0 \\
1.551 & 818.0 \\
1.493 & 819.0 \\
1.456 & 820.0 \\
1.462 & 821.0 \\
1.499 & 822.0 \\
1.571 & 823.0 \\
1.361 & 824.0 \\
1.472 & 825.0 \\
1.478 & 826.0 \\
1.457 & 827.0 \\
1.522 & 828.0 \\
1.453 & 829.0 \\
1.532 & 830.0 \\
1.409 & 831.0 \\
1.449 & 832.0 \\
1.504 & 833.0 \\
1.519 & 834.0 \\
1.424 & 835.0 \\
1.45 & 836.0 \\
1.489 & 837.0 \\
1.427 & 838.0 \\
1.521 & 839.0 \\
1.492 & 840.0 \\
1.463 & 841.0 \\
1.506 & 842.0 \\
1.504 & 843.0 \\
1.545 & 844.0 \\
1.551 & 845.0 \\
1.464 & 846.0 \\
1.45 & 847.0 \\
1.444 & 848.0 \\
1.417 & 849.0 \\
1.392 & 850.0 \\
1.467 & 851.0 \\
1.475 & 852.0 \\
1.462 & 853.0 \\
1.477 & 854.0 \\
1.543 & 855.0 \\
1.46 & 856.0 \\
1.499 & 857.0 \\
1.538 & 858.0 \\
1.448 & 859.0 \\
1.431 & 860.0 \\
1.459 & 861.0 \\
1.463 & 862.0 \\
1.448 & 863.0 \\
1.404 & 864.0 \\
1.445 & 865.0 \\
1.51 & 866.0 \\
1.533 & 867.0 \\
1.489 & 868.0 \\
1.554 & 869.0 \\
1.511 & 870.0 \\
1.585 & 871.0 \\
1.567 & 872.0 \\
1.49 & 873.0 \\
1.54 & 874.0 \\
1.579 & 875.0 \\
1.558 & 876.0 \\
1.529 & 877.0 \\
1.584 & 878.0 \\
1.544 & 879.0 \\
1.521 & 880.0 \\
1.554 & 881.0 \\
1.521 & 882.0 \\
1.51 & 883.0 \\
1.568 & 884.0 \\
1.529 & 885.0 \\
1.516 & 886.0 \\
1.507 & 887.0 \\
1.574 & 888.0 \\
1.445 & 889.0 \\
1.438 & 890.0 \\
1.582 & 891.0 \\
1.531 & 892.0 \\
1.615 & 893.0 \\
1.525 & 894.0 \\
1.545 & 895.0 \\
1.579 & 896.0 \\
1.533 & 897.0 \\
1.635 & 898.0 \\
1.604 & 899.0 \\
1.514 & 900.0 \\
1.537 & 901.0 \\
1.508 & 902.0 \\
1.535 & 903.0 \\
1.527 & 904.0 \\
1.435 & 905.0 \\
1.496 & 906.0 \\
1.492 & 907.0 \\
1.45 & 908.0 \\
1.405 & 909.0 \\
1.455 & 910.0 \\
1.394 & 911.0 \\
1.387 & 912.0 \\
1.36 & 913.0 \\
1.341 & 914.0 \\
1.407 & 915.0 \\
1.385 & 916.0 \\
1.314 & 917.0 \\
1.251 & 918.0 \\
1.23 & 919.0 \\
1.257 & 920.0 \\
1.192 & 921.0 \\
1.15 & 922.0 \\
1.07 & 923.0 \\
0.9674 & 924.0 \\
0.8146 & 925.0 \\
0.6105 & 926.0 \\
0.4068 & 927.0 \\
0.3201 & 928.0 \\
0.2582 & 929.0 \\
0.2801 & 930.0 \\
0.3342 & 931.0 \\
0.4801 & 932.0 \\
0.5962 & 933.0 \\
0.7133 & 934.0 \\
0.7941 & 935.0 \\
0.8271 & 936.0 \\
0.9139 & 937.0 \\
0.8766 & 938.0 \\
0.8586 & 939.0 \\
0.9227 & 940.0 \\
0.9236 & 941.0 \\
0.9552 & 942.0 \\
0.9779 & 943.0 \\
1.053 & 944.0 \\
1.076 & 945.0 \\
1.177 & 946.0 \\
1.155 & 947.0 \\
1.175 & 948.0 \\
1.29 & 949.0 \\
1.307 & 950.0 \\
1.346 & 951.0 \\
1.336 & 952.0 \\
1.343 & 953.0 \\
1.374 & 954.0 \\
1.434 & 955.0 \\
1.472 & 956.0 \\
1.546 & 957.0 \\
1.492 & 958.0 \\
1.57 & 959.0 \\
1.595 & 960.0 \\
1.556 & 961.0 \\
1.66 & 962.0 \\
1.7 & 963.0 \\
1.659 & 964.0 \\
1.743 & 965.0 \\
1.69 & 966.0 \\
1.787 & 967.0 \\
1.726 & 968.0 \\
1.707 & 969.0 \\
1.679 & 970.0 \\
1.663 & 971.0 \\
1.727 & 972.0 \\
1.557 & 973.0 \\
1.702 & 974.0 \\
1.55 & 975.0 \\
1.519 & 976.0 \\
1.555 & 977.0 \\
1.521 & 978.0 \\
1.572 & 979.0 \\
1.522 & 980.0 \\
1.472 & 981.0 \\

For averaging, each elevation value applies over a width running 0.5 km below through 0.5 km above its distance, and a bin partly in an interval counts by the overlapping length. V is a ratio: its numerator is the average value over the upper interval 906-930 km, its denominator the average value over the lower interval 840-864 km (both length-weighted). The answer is 0.8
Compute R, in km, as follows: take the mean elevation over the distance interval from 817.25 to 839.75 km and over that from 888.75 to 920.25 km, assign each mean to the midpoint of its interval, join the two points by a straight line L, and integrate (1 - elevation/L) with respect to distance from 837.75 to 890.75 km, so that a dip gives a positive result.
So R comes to -1.1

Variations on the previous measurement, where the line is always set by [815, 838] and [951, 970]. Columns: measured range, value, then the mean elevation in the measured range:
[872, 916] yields 0.5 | 1.51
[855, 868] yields 0.2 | 1.47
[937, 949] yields 4.2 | 1.02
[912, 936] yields 10.0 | 0.902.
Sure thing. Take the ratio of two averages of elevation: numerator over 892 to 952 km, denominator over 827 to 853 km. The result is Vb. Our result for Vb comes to 0.78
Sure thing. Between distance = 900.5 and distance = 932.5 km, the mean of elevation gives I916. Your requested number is 1.13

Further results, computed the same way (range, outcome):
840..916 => 1.5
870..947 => 1.25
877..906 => 1.54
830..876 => 1.49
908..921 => 1.35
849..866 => 1.46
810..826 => 1.49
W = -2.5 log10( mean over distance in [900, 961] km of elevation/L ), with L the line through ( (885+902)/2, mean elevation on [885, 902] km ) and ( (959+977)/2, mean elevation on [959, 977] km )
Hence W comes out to 0.36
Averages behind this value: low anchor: 1.54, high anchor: 1.65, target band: 1.14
